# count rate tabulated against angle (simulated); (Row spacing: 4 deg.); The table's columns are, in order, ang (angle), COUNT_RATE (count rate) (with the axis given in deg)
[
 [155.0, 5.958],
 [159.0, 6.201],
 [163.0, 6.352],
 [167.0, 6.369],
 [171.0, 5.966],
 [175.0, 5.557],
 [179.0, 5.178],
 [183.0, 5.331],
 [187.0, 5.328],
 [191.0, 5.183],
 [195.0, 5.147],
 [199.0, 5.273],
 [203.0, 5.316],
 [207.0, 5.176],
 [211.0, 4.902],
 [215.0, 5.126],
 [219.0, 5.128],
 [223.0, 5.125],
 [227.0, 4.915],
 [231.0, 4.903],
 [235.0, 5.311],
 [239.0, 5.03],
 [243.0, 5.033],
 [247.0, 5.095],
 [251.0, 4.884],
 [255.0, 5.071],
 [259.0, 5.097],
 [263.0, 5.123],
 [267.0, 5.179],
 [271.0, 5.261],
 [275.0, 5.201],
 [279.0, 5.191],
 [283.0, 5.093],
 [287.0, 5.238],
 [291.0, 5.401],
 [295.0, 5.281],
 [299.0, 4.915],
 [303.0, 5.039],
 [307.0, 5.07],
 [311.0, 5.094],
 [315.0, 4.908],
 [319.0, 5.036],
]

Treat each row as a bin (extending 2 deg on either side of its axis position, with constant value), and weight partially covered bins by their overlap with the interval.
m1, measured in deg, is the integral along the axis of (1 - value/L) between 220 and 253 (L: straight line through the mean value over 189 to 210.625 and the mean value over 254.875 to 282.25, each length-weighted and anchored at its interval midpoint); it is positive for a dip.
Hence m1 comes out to 0.9 deg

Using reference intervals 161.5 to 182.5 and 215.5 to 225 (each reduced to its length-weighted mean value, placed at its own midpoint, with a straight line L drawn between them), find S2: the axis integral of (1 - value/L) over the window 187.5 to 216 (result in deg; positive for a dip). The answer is 1.19 deg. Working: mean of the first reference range 5.83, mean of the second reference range 5.13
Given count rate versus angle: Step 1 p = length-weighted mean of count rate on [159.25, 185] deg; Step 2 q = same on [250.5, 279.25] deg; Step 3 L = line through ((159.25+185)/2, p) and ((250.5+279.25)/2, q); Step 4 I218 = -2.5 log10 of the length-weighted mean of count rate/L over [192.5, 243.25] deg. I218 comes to 0.08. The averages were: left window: 5.82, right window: 5.13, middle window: 5.11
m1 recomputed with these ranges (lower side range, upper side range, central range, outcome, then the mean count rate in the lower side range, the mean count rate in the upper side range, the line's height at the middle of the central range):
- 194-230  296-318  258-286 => -0.6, 5.12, 5.02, 5.05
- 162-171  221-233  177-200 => 2.2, 6.27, 4.98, 5.8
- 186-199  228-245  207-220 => 0.2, 5.22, 5.06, 5.14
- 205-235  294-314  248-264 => 0.1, 5.06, 5.06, 5.06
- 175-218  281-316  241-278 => 0.3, 5.21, 5.12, 5.16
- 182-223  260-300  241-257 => 0.5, 5.18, 5.19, 5.19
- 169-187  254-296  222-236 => 0.8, 5.49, 5.2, 5.33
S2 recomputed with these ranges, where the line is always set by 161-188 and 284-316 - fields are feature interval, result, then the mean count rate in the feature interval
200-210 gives 0.7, 5.21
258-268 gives 0.3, 5.13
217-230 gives 1.1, 5.04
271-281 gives 0.1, 5.21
